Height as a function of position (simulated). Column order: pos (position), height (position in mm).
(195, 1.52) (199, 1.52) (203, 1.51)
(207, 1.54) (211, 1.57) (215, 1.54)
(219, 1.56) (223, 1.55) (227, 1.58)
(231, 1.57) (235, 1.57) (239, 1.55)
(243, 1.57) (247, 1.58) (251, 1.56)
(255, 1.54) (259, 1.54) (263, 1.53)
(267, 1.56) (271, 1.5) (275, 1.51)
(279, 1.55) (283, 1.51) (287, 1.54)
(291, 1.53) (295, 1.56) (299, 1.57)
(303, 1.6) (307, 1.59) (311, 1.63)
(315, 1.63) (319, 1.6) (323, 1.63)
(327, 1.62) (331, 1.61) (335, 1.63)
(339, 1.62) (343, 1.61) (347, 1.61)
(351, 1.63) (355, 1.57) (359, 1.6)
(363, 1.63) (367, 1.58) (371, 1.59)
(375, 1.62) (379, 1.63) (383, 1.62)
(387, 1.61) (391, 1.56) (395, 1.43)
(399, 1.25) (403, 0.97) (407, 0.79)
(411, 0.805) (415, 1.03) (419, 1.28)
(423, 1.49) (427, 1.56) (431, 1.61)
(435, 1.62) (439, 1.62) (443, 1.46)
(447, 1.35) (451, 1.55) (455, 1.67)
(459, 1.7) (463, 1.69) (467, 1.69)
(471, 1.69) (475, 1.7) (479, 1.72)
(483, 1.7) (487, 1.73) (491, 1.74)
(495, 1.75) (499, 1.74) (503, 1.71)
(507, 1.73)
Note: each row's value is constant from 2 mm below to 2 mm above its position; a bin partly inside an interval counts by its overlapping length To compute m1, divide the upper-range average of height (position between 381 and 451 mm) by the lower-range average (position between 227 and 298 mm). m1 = 0.9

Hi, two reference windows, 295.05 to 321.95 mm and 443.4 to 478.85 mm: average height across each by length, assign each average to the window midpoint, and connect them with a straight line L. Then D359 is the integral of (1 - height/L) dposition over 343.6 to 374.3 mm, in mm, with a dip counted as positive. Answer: 0.1 mm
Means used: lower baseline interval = 1.6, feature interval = 1.6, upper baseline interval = 1.63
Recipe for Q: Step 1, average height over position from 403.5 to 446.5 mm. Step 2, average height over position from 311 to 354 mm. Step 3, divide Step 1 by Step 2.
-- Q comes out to 0.81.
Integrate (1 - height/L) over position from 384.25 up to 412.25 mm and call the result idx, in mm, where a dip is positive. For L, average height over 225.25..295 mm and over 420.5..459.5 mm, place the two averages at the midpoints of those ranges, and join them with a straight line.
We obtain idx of 5.92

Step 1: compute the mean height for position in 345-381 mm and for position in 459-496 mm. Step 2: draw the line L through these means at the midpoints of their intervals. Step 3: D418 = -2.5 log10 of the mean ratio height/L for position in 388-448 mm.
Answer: 0.242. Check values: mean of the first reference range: 1.61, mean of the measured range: 1.33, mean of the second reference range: 1.71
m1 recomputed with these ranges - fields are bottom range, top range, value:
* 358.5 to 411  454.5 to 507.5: 1.20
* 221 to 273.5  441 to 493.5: 1.06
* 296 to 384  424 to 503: 1.02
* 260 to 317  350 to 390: 1.03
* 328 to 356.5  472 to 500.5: 1.07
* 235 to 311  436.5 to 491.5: 1.06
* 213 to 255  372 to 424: 0.84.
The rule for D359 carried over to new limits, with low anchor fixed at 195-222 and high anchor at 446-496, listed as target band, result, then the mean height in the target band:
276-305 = 0.56 mm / 1.55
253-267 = 0.23 mm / 1.54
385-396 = 0.60 mm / 1.54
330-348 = -0.13 mm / 1.62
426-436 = 0.33 mm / 1.6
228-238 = -0.11 mm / 1.57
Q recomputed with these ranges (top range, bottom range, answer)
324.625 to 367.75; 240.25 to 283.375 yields 1.04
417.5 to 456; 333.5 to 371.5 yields 0.95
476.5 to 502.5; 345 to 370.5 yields 1.08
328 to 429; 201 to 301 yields 0.94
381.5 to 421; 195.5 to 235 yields 0.79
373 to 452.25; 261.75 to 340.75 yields 0.88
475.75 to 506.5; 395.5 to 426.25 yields 1.54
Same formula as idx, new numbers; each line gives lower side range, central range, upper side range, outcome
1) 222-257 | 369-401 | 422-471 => 0.9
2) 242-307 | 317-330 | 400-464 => -1.0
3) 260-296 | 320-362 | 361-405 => -2.8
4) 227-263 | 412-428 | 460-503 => 3.6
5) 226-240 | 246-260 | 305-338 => 0.2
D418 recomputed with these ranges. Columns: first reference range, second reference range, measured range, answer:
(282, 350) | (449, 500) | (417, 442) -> 0.096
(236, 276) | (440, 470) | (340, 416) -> 0.099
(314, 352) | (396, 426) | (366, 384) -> -0.194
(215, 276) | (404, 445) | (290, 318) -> -0.081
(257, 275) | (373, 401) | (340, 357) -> -0.052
